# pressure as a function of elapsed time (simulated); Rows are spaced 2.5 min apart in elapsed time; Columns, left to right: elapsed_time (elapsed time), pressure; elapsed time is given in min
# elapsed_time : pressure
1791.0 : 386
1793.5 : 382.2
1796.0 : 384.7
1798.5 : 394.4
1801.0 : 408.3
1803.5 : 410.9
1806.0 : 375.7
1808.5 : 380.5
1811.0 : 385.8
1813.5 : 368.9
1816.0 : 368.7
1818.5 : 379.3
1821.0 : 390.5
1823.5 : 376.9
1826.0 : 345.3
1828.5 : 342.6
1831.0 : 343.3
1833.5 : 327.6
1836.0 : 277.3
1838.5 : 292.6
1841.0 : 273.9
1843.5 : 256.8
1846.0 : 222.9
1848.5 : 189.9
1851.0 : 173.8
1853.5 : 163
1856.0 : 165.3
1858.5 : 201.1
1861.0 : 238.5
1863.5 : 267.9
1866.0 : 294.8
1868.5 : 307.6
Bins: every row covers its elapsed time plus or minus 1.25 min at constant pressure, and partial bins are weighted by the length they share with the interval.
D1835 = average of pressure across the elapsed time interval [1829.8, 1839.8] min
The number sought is 310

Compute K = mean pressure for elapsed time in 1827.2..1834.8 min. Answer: 337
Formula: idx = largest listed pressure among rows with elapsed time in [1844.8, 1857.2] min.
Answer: 222.9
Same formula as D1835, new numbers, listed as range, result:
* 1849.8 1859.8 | 176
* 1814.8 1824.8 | 379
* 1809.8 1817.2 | 374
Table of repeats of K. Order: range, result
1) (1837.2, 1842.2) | 283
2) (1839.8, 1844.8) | 265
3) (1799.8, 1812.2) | 392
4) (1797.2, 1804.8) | 404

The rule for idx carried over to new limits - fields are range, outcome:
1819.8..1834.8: 390.5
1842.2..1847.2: 256.8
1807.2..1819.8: 385.8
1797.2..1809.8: 410.9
